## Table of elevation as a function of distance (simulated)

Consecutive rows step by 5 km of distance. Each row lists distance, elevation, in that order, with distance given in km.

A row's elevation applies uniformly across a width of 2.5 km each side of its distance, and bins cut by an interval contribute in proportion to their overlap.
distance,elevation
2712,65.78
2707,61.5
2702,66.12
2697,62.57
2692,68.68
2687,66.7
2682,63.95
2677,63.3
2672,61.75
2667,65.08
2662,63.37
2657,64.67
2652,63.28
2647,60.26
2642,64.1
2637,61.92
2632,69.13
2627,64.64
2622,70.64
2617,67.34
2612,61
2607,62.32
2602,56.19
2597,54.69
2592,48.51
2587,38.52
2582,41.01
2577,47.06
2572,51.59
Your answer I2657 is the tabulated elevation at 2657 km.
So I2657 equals 64.67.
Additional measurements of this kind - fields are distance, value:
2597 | 54.69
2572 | 51.59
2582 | 41.01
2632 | 69.13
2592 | 48.51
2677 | 63.3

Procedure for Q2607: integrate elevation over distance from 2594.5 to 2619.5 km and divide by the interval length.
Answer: 60.3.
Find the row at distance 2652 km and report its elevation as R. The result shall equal 63.28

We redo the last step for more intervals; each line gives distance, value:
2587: 38.52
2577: 47.06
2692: 68.68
